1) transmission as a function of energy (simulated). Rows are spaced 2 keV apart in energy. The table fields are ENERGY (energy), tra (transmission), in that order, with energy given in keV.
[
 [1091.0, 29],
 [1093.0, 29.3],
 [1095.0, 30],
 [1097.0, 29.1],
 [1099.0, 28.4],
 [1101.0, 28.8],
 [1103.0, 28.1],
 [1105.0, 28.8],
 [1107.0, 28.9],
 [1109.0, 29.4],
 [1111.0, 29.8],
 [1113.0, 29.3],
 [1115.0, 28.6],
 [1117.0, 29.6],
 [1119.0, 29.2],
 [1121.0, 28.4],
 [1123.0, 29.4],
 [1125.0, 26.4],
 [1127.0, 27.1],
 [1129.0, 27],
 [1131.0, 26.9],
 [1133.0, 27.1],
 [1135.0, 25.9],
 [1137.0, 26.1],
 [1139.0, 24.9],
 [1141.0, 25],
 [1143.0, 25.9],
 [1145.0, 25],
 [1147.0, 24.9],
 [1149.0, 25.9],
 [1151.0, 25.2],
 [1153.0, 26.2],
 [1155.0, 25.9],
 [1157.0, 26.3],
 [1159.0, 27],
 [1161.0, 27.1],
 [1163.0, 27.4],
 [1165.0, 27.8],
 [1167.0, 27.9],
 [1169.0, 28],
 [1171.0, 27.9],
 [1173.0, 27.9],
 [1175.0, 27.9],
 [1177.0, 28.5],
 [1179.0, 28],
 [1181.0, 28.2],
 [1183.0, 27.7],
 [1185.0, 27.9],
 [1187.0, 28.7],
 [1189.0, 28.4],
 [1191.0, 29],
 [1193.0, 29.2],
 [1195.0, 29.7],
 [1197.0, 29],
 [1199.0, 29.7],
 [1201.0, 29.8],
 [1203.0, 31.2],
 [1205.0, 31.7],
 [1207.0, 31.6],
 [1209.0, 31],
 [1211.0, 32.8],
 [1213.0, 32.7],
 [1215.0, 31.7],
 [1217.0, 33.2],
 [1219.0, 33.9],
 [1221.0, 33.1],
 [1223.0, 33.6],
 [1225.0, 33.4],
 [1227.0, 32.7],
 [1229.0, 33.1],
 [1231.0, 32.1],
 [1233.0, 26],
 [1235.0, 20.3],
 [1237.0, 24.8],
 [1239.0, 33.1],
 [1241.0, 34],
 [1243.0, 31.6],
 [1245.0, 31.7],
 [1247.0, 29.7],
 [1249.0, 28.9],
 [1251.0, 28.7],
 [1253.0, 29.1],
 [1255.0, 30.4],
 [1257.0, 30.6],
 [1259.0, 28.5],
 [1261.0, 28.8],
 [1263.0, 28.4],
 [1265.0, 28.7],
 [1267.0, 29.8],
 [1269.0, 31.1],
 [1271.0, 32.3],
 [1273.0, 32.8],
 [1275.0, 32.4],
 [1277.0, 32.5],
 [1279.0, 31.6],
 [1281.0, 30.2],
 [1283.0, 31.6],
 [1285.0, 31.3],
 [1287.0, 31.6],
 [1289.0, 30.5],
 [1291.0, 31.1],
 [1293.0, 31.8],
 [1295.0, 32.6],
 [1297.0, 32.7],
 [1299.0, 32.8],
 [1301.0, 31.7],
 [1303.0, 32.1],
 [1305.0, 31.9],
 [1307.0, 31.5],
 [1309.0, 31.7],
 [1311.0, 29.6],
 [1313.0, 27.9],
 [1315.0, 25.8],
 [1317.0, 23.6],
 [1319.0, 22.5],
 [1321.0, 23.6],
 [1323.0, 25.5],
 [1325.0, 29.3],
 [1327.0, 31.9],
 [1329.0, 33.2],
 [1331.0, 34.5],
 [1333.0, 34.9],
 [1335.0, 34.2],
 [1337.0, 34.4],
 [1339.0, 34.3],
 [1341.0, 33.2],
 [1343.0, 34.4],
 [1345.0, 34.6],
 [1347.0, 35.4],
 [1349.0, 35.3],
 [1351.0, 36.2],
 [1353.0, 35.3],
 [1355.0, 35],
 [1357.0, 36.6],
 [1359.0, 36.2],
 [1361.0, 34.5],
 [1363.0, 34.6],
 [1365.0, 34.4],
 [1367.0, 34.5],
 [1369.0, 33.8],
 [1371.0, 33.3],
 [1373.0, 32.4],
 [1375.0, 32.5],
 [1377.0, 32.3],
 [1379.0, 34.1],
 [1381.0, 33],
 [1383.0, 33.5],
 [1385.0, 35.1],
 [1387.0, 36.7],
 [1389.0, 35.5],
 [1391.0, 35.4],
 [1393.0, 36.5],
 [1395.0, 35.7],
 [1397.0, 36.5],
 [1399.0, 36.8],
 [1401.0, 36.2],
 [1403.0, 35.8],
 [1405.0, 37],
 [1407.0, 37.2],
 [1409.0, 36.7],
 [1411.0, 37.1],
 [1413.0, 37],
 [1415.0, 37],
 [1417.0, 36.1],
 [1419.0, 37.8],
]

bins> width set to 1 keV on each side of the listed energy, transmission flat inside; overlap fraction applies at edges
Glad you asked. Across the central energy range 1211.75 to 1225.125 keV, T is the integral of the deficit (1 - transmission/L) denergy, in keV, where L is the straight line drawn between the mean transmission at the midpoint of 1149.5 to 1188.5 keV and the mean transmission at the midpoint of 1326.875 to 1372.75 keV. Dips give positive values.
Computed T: -1.7 keV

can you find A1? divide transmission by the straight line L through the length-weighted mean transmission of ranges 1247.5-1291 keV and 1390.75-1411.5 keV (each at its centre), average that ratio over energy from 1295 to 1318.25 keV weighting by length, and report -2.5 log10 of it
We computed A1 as 0.07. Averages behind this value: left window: 30.5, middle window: 30.1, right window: 36.5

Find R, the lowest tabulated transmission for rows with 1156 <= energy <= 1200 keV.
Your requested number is 26.3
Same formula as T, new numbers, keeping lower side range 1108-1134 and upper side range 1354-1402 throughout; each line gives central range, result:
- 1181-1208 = 0.6 keV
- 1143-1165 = 2.3 keV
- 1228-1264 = 2.3 keV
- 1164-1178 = 0.8 keV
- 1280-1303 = 0.7 keV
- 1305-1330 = 3.8 keV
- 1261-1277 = 0.6 keV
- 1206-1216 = -0.4 keV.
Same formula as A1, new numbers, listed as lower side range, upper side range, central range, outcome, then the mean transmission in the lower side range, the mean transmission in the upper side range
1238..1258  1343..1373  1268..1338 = 0.07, 30.8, 34.9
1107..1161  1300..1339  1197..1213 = -0.10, 27.1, 30.1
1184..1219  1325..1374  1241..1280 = 0.05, 30.5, 34.4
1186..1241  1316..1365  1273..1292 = 0.01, 30.6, 32.7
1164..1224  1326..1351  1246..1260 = 0.08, 29.9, 34.3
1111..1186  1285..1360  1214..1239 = -0.05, 27.2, 31.9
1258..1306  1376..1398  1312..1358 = 0.04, 31.2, 34.9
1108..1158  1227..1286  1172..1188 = 0.00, 27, 30.2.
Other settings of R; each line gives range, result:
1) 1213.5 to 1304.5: 20.3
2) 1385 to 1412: 35.1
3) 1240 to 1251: 28.7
